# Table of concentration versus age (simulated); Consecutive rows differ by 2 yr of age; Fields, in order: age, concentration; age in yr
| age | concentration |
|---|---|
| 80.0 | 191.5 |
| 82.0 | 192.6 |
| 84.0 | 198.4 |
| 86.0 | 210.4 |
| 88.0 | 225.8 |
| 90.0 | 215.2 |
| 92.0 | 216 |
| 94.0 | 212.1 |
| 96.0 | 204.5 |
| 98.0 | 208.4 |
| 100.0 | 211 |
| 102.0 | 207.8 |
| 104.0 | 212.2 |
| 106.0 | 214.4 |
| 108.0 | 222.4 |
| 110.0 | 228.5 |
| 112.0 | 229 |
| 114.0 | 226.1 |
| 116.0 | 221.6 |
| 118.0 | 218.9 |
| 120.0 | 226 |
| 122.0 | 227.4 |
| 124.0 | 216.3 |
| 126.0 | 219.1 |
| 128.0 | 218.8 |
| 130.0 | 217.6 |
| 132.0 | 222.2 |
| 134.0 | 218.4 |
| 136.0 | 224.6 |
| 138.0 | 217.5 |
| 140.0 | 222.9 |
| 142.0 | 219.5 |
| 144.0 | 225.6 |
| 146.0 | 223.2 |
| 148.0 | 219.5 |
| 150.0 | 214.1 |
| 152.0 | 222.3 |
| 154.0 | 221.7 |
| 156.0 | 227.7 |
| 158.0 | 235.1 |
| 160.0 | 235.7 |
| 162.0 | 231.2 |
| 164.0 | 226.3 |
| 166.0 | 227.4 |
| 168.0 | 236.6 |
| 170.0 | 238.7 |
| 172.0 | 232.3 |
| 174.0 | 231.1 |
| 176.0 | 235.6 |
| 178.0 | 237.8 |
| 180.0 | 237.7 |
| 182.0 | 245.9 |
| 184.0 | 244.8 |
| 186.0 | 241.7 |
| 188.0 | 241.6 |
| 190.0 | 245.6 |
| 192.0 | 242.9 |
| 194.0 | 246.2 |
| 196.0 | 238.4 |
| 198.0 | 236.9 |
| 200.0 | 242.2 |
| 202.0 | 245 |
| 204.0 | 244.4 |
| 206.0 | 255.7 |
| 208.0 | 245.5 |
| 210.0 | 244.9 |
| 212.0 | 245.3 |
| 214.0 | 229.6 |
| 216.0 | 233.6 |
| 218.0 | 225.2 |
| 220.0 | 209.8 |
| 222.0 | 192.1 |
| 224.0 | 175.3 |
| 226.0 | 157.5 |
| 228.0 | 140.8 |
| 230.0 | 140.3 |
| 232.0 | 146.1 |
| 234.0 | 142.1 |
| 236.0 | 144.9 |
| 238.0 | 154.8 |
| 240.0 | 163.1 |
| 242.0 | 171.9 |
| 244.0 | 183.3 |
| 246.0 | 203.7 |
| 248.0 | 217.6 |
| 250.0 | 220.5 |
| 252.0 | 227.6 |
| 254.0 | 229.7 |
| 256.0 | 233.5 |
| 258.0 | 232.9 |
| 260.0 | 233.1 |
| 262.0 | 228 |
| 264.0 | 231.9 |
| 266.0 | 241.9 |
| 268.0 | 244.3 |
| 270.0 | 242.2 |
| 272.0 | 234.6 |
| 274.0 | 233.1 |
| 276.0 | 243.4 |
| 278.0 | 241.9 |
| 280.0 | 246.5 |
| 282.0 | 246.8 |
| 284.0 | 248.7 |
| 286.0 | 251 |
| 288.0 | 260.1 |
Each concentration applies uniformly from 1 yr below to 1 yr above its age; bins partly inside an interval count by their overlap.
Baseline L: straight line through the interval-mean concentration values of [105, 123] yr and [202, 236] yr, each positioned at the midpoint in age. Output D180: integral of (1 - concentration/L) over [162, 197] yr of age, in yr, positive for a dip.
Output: -4.7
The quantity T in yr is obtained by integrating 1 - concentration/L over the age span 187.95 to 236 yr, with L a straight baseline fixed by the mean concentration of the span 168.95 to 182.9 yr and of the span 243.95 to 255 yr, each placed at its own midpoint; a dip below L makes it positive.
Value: 3.0 yr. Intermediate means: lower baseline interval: 237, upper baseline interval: 216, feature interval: 213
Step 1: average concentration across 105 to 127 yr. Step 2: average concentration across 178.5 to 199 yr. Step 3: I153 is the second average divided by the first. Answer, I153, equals 1.09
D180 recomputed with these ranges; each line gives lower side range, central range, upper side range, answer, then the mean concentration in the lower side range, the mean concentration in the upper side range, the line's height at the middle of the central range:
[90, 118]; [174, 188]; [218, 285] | -1.9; 217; 206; 211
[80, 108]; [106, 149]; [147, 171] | -0.6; 210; 228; 219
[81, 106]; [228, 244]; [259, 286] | 5.5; 210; 240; 234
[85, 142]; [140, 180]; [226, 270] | -3.4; 218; 197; 211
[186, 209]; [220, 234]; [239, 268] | 4.2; 244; 217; 230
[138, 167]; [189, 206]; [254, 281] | -1.0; 225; 237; 230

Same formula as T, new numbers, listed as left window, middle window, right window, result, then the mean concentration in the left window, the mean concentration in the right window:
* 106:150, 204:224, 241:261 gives -1.09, 222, 215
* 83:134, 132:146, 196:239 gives -0.54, 217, 203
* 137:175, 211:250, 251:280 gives 8.20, 227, 236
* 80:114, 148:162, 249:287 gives -0.31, 213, 237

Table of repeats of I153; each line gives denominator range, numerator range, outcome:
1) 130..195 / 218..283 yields 0.89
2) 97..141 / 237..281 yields 1.01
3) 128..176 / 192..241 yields 0.91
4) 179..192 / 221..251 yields 0.70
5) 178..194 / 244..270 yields 0.94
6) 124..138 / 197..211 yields 1.12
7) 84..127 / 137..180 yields 1.05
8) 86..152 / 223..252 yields 0.78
